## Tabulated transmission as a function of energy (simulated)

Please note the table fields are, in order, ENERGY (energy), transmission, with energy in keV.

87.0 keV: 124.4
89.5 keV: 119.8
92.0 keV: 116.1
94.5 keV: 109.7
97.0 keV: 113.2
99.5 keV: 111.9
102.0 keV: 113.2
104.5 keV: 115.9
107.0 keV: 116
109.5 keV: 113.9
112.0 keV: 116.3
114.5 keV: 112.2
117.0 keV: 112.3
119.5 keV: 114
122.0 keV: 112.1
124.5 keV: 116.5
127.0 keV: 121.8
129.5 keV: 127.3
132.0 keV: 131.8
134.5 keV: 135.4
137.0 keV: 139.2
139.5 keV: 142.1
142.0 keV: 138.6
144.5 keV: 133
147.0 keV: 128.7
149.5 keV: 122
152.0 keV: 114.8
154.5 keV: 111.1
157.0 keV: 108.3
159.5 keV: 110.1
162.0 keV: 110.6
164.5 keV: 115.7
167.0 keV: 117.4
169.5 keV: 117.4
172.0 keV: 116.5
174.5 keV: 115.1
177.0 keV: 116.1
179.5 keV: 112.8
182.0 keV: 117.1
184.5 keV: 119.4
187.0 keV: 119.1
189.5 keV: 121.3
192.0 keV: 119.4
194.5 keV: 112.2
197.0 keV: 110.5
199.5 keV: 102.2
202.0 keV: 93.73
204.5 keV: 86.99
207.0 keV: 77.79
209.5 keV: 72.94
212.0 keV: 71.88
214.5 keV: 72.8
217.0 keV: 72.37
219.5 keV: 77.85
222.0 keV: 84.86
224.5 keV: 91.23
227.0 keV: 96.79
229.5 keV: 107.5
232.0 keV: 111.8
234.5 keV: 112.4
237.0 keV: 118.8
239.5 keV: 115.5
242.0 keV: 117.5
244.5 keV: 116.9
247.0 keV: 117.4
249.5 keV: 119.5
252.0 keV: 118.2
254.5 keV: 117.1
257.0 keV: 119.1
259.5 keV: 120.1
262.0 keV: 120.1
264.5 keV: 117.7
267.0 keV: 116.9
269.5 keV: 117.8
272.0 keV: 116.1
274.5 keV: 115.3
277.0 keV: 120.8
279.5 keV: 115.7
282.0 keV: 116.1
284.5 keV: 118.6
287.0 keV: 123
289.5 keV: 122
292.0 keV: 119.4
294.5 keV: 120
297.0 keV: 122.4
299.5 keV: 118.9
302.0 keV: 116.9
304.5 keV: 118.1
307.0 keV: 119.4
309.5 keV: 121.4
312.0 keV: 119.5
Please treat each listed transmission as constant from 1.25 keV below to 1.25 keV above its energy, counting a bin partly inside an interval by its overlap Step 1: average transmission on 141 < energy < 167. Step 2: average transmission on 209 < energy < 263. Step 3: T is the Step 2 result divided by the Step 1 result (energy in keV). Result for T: 0.9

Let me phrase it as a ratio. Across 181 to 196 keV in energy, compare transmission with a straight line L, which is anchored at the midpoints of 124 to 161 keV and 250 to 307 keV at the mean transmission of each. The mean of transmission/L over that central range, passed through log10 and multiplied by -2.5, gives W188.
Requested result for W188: 0.05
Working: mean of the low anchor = 125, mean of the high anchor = 119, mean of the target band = 118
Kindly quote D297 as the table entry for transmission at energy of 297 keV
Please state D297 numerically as 122.4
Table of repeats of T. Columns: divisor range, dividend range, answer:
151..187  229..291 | 1.02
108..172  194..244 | 0.79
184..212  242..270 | 1.17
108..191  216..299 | 0.94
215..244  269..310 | 1.19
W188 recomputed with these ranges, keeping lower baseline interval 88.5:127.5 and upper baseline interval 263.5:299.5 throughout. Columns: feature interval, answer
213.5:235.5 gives 0.27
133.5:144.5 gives -0.20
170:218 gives 0.14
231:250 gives 0.01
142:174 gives -0.02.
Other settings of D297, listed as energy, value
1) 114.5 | 112.2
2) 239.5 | 115.5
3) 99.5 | 111.9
